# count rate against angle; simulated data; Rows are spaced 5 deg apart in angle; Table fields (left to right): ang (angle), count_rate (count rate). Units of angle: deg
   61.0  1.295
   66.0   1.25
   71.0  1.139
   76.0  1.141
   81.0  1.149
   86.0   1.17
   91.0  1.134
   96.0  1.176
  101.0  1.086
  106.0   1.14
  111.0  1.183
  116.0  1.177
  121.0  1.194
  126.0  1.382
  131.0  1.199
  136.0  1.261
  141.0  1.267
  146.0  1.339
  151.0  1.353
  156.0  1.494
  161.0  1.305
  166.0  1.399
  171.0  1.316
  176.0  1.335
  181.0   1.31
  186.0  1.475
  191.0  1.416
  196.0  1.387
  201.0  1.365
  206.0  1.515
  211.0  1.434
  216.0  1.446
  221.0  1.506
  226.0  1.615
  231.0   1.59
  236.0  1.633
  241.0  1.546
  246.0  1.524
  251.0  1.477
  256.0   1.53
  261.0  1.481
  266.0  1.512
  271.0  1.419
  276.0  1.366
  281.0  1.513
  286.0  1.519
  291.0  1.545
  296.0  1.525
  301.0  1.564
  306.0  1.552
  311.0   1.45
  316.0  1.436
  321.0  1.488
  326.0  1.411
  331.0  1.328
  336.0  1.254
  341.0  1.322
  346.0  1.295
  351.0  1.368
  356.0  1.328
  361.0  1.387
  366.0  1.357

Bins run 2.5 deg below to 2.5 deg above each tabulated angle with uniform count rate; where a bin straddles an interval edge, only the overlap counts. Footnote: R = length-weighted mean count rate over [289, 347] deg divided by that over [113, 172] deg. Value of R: 1.10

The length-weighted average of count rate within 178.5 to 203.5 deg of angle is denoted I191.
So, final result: 1.39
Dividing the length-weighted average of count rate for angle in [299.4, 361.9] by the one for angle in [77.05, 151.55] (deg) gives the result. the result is 1.2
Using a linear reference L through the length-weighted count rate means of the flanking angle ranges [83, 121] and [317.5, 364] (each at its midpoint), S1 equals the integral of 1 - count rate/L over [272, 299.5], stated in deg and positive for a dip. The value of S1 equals -3.84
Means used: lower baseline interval 1.15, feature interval 1.49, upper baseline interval 1.36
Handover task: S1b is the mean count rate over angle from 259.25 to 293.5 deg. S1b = 1.48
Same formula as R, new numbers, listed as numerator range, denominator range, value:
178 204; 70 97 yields 1.21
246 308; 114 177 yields 1.15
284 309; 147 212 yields 1.11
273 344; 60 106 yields 1.24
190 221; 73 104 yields 1.26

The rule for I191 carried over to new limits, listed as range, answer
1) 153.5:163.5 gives 1.4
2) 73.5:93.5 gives 1.15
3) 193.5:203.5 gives 1.38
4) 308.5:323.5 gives 1.46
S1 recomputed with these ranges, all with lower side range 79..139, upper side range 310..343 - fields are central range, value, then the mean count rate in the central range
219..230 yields -2.3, 1.57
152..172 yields -2.4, 1.38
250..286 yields -3.9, 1.47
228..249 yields -4.3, 1.57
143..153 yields -1.0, 1.34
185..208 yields -2.9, 1.43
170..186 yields -1.2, 1.34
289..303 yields -2.0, 1.54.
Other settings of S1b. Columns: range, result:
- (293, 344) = 1.43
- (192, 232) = 1.48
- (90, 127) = 1.18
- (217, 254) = 1.55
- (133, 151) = 1.3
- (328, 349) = 1.3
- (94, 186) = 1.28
